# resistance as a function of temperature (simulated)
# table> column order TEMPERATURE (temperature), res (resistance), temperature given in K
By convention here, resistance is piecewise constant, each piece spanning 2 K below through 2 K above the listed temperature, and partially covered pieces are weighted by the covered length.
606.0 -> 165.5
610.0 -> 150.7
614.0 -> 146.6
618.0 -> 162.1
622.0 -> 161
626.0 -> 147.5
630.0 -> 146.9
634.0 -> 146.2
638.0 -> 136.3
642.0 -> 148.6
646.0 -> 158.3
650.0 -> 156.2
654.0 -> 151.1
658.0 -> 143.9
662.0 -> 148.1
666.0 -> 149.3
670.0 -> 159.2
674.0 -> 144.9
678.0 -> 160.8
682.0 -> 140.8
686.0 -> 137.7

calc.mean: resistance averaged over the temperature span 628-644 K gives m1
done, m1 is 144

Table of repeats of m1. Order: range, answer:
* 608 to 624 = 155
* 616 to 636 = 153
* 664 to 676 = 151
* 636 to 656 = 150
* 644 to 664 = 152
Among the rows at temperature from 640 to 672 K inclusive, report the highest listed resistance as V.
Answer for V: 159.2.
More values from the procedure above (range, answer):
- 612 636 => 162.1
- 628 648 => 158.3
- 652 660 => 151.1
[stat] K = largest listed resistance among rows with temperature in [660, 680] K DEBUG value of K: 160.8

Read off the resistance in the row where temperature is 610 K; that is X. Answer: 150.7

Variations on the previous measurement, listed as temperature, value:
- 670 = 159.2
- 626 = 147.5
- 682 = 140.8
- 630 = 146.9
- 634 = 146.2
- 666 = 149.3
